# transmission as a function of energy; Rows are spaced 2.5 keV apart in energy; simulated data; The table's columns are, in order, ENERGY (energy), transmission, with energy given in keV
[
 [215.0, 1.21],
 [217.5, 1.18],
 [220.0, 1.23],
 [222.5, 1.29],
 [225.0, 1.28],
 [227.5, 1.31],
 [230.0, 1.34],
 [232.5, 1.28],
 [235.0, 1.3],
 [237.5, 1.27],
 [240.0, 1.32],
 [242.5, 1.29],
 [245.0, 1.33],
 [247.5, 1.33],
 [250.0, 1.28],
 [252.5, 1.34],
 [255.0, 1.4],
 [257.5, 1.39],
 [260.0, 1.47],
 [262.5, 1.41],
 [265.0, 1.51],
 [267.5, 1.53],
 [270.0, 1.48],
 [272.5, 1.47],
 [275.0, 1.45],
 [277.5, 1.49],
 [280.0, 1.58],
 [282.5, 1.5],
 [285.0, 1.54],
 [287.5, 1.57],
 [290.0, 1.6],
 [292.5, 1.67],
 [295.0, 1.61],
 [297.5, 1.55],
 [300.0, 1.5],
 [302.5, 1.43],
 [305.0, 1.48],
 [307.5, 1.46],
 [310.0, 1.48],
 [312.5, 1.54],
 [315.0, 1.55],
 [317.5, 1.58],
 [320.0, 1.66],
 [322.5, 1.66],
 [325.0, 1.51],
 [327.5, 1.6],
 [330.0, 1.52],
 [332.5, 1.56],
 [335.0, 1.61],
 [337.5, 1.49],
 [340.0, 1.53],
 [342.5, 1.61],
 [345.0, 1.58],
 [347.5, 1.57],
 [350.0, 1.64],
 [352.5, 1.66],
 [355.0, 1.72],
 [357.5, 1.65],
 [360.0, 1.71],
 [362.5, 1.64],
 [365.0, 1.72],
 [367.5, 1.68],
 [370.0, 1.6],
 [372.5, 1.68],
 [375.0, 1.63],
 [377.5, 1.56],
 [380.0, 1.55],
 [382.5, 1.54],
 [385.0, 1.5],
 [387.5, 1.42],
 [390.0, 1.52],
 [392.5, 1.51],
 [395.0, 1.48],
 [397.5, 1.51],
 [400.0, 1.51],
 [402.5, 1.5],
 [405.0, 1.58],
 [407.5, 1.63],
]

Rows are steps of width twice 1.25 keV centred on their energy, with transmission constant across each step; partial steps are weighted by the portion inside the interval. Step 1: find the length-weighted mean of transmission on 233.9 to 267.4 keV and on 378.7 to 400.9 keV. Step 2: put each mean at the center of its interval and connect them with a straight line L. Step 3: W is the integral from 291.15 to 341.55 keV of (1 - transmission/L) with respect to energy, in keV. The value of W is -4.2 keV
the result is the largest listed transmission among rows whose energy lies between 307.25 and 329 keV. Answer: 1.66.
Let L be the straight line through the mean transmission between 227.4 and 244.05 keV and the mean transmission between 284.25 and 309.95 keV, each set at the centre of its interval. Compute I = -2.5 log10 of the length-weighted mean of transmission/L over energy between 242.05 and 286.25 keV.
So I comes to -0.018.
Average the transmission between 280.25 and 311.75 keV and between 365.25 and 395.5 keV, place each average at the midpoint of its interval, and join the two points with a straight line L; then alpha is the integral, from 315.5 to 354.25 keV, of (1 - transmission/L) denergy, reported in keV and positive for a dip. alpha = -1.0 keV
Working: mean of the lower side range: 1.53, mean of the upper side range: 1.56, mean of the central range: 1.59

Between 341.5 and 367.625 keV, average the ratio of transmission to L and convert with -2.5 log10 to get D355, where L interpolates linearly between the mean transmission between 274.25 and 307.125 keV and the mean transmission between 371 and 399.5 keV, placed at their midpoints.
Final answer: -0.08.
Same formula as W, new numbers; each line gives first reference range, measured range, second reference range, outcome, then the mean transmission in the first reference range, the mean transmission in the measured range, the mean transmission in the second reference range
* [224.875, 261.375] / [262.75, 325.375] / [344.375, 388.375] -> -3.7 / 1.33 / 1.53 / 1.62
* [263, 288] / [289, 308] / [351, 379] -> 0.1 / 1.51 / 1.54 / 1.66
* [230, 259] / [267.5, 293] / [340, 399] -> -2.4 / 1.32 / 1.53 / 1.59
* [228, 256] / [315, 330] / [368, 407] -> -1.6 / 1.32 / 1.59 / 1.54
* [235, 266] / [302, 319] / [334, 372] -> 0.1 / 1.36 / 1.51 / 1.63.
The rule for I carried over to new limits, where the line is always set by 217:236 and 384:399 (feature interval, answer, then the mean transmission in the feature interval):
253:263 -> -0.07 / 1.41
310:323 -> -0.14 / 1.58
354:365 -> -0.16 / 1.68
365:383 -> -0.10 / 1.62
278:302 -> -0.15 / 1.56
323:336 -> -0.11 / 1.56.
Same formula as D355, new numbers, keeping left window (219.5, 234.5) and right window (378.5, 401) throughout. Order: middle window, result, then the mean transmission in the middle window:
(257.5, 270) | -0.10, 1.47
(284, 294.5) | -0.16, 1.6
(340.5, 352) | -0.11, 1.6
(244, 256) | -0.01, 1.33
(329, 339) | -0.08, 1.55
